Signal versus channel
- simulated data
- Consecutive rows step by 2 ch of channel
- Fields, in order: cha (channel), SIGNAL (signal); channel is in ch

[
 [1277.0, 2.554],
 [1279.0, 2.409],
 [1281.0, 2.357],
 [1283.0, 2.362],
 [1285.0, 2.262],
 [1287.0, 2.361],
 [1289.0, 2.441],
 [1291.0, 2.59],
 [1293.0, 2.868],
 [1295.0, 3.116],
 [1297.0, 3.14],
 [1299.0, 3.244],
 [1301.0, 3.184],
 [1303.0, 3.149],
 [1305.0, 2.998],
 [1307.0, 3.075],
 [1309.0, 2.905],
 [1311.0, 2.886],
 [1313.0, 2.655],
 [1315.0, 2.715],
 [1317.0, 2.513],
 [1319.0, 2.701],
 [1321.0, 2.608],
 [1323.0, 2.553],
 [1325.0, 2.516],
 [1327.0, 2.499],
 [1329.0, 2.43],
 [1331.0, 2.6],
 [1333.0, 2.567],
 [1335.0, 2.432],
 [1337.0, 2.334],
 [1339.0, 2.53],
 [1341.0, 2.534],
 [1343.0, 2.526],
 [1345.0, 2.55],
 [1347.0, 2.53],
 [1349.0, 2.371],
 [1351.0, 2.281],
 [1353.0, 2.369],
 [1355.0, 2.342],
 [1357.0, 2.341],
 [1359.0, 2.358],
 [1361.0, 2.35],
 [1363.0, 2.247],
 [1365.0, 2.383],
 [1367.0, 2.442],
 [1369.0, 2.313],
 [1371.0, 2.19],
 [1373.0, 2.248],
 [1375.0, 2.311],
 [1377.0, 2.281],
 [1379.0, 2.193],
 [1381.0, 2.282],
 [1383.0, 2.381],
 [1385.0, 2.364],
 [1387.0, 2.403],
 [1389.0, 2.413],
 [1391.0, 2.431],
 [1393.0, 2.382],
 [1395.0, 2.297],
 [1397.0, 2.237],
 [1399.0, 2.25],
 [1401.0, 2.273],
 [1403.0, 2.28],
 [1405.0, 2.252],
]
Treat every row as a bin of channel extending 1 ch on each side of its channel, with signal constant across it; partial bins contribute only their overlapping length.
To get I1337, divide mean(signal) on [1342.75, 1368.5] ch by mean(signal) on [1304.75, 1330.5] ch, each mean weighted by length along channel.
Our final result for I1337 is 0.9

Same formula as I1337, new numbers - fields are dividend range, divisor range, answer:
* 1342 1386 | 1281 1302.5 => 0.85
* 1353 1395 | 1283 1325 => 0.84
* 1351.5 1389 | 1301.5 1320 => 0.81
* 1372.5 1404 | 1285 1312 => 0.80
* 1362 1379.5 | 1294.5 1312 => 0.75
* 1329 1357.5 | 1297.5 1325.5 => 0.86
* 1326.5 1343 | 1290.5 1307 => 0.82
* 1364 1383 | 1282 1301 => 0.84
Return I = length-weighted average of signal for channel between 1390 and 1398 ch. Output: 2.34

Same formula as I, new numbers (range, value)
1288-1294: 2.63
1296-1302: 3.19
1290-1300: 2.99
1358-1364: 2.32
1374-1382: 2.27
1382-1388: 2.38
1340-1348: 2.54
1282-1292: 2.4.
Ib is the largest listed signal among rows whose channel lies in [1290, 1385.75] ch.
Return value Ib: 3.244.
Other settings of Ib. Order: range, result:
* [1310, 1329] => 2.886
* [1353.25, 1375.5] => 2.442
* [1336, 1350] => 2.55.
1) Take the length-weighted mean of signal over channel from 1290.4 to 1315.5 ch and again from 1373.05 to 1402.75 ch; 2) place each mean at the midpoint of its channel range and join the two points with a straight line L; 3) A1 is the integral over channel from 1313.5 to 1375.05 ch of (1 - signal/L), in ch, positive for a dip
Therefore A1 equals 4.8 ch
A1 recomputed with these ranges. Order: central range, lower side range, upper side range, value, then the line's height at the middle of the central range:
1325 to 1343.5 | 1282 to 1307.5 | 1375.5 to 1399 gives 0.84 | 2.61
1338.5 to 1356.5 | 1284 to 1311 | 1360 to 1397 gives 0.66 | 2.54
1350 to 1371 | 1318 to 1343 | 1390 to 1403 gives 0.79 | 2.43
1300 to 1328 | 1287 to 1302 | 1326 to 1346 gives -0.68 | 2.71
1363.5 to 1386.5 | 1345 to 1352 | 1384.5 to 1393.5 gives 0.94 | 2.41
